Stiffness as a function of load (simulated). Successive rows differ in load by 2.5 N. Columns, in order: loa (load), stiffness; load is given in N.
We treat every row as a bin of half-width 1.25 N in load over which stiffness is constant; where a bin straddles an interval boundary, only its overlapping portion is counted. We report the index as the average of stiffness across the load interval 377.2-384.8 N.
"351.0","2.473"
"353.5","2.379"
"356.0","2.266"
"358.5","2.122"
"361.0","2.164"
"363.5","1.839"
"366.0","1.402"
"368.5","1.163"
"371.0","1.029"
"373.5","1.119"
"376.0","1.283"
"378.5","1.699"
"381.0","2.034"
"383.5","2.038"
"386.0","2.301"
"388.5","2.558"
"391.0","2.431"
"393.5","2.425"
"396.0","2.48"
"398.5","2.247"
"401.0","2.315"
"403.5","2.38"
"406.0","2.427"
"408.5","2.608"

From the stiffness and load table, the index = 1.92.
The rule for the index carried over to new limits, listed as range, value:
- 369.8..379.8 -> 1.29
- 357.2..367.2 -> 1.89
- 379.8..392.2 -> 2.27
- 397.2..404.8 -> 2.32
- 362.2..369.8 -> 1.47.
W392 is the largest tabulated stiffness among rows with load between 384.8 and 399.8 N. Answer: 2.558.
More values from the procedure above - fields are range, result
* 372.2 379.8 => 1.699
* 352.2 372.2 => 2.379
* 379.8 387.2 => 2.301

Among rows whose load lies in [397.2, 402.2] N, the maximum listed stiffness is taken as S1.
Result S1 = 2.315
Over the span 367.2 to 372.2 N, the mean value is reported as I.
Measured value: 1.1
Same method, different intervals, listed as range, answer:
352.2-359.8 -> 2.26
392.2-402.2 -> 2.37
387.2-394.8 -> 2.47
